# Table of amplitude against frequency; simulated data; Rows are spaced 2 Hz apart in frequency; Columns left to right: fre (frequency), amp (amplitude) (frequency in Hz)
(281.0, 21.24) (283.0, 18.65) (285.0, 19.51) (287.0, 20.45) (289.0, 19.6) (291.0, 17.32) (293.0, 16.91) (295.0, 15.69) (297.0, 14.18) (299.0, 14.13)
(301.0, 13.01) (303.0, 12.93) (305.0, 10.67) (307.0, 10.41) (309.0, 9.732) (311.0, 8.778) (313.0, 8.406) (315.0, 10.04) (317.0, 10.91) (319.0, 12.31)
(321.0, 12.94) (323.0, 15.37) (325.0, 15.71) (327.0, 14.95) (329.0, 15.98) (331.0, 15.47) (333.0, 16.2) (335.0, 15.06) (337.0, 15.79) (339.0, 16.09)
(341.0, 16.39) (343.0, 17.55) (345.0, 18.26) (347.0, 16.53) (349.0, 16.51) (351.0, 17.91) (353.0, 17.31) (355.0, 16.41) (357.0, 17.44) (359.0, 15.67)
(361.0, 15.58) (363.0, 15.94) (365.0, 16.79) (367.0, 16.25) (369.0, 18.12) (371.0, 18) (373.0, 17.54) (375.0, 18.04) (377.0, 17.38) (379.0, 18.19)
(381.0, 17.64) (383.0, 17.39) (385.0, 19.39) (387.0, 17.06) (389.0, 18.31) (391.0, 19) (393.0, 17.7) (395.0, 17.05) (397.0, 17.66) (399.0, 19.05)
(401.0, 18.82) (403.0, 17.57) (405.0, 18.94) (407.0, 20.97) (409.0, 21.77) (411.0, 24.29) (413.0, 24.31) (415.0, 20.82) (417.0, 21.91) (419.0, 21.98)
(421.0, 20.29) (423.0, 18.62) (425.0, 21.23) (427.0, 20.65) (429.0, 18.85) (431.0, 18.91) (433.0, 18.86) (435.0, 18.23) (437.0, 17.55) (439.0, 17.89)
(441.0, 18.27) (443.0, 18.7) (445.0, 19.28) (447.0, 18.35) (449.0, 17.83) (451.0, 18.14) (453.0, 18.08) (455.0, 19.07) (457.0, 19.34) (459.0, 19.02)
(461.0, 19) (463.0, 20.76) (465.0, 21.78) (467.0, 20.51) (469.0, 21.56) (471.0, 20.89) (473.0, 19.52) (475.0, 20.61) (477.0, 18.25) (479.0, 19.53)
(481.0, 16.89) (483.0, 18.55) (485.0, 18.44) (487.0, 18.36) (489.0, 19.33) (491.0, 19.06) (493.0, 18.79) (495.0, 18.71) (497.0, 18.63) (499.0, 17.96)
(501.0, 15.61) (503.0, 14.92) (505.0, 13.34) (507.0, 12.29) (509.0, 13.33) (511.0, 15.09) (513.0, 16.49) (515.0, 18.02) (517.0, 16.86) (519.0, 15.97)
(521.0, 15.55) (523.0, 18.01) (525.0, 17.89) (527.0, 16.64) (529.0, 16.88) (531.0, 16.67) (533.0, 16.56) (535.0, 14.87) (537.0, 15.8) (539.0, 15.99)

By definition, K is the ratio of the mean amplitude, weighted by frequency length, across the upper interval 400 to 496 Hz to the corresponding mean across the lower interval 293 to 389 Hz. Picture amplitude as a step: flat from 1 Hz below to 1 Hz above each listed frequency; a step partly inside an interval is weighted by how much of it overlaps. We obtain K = 1.28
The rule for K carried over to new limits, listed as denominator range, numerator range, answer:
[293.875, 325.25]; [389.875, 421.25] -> 1.66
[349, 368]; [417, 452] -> 1.15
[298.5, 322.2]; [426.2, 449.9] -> 1.67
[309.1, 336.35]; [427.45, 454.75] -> 1.40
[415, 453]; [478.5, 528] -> 0.88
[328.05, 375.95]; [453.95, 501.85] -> 1.15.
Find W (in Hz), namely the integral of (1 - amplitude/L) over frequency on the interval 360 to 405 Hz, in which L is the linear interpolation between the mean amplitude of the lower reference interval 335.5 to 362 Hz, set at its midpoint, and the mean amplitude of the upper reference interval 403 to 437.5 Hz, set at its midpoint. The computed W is 1.9 Hz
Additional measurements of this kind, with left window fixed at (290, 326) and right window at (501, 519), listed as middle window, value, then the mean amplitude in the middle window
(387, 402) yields -4.8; 18.1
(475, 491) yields -4.2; 18.6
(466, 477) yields -4.3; 20.4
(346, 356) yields -2.8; 16.9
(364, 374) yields -2.9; 17.3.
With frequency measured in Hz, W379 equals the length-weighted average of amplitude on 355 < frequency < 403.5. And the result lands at 17.5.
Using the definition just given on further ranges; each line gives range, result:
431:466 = 18.8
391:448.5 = 19.6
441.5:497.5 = 19.2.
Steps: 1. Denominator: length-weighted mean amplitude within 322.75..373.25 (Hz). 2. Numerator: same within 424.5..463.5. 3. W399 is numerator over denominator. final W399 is 1.14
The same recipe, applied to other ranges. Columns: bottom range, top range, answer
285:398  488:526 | 1.05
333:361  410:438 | 1.23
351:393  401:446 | 1.15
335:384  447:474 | 1.15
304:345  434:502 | 1.39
